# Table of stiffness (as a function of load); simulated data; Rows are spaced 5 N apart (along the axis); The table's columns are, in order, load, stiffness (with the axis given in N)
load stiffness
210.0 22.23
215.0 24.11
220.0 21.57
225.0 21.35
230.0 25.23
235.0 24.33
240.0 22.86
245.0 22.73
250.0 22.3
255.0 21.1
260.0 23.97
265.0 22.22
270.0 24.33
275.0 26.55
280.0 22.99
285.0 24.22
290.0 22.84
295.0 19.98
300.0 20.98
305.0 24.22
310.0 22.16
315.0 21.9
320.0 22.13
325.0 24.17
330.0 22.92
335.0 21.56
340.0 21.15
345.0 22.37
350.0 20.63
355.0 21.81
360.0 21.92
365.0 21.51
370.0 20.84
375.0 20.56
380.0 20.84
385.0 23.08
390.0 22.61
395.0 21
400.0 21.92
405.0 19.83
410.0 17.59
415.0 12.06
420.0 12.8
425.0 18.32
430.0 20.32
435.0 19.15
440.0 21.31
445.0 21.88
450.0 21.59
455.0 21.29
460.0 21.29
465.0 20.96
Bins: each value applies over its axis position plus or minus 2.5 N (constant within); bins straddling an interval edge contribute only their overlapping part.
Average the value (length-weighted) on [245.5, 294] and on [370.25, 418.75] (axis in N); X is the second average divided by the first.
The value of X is 0.85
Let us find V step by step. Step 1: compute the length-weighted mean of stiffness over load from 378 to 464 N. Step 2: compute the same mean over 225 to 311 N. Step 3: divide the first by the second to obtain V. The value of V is 0.86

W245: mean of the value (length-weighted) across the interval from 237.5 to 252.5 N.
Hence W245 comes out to 22.6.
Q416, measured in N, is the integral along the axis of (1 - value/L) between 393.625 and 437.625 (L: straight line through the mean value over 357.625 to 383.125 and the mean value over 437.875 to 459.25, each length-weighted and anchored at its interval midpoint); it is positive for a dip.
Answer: 6.8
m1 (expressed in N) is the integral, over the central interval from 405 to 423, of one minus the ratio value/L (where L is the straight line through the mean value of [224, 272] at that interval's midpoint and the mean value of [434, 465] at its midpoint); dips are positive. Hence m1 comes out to 5.40 N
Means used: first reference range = 23.1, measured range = 15.1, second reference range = 21.2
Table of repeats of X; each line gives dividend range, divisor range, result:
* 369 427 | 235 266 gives 0.85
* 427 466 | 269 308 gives 0.90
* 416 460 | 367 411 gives 0.92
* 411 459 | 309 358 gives 0.85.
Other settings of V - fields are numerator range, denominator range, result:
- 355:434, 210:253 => 0.86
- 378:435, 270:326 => 0.83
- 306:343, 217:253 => 0.98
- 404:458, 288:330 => 0.84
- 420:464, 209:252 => 0.88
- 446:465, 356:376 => 1.00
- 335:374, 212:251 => 0.93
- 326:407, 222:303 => 0.94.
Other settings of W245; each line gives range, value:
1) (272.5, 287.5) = 24.6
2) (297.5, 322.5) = 22.3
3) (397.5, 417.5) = 17.9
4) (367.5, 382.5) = 20.7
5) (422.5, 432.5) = 19.3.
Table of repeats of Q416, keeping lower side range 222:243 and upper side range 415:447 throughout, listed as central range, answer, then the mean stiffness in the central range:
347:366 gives -1.2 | 21.5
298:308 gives -0.5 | 22.7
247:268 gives 0.3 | 22.5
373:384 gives -0.7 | 21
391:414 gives -0.7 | 19.7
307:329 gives -1.5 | 22.6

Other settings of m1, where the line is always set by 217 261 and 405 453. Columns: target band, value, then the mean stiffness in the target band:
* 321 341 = -1.8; 22.5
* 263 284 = -2.0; 24.1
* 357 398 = -4.0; 21.6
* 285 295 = -0.4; 22.5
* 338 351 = -0.7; 21.5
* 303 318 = -1.1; 22.7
